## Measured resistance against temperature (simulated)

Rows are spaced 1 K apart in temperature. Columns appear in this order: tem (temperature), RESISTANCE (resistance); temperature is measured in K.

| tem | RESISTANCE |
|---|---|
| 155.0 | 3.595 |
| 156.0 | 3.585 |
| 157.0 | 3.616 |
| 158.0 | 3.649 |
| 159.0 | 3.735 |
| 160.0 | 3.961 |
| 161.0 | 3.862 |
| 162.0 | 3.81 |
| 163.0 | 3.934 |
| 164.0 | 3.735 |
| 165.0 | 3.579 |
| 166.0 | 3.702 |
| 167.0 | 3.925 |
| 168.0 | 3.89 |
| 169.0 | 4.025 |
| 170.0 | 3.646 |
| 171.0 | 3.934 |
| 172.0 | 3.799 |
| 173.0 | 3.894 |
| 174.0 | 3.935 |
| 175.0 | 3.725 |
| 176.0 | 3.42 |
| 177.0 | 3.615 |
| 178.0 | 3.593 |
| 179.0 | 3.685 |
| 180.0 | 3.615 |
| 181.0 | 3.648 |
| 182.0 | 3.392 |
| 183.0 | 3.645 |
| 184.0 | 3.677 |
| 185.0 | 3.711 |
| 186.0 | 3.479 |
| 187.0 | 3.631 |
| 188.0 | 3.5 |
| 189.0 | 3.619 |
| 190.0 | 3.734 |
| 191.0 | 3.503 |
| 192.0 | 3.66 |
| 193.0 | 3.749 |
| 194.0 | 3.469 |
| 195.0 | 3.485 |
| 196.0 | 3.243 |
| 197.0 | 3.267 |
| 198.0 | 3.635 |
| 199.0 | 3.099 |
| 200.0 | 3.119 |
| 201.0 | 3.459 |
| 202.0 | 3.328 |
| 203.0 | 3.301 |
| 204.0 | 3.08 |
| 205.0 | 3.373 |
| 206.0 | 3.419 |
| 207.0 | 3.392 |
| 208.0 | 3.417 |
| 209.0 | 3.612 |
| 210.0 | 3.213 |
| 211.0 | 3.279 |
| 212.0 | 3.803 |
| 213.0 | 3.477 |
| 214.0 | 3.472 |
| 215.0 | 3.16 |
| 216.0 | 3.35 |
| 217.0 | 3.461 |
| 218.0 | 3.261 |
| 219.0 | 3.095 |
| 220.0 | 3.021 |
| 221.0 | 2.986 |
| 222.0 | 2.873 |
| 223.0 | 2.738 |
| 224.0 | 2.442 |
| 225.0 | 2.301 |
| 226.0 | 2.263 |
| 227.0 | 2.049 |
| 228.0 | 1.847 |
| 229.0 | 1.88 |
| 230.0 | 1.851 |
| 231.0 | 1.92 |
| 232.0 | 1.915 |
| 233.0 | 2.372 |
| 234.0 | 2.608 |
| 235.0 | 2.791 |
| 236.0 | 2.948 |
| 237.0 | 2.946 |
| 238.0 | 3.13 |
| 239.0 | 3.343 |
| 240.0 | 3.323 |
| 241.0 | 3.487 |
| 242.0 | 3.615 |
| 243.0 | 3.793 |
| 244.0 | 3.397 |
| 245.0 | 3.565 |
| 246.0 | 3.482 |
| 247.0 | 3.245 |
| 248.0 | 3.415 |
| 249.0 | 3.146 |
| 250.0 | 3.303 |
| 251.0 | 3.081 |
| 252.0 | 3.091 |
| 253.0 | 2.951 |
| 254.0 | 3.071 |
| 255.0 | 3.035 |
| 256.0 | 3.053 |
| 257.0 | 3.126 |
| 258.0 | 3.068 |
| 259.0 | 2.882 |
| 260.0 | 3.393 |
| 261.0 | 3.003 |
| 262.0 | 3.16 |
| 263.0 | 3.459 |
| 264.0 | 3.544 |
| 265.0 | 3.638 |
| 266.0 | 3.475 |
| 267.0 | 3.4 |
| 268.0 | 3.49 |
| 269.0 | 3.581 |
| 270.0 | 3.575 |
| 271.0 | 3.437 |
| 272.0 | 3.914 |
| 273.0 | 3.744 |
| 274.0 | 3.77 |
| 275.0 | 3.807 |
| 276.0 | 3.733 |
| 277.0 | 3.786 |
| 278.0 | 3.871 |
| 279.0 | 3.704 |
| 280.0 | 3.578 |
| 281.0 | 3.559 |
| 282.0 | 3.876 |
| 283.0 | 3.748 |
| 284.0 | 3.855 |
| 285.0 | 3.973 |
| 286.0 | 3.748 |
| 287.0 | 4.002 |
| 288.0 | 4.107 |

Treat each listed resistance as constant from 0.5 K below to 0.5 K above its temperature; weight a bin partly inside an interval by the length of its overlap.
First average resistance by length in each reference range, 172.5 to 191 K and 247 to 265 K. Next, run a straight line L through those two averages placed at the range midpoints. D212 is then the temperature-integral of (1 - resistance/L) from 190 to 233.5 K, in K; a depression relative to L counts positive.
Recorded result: 5.2 K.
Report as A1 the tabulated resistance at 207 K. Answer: 3.392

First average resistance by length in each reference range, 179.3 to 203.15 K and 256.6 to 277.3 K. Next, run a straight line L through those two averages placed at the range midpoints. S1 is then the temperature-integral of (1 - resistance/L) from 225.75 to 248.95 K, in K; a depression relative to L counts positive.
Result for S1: 4.3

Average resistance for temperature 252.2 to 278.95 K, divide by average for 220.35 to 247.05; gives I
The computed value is 1.23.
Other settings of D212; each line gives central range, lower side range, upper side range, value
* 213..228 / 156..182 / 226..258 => 1.4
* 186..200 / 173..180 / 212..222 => 0.1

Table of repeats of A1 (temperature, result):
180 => 3.615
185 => 3.711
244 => 3.397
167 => 3.925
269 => 3.581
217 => 3.461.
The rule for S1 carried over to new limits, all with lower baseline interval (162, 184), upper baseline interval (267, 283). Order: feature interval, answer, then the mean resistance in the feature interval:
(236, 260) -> 3.0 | 3.24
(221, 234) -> 5.1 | 2.25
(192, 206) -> 1.3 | 3.37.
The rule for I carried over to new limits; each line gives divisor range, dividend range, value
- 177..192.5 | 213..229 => 0.78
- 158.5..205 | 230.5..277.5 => 0.90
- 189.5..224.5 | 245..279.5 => 1.03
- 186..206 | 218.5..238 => 0.72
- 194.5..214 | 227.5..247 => 0.85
